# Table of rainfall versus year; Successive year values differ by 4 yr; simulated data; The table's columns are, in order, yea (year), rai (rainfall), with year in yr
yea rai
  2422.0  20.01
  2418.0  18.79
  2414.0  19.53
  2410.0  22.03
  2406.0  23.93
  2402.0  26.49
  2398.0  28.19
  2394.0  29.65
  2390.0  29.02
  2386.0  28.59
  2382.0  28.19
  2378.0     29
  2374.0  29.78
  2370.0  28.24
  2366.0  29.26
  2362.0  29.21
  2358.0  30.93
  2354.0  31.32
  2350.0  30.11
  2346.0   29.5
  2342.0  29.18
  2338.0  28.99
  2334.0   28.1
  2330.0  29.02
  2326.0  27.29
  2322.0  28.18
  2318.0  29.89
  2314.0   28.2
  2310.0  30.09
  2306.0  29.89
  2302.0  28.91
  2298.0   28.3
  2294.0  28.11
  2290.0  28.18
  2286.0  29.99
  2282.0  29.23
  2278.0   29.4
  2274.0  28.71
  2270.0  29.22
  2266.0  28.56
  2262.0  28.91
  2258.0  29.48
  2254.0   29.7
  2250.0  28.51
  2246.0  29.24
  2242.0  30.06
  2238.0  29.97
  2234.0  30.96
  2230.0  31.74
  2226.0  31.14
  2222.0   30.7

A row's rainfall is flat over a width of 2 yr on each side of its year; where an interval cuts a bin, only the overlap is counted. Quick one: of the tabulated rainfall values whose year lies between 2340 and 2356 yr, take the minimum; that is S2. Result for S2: 29.18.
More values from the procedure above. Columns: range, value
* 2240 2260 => 28.51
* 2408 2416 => 19.53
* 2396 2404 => 26.49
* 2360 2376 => 28.24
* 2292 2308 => 28.11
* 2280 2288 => 29.23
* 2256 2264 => 28.91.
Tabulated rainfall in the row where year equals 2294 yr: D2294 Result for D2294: 28.11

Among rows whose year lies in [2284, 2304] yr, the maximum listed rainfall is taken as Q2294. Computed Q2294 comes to 29.99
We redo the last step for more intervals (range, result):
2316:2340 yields 29.89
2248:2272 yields 29.7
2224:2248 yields 31.74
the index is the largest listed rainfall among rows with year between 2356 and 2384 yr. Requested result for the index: 30.93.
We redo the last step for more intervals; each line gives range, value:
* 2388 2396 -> 29.65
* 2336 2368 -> 31.32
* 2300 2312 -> 30.09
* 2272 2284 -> 29.4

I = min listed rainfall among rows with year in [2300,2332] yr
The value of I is 27.29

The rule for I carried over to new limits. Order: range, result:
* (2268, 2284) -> 28.71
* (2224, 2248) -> 29.24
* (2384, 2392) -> 28.59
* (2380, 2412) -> 22.03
